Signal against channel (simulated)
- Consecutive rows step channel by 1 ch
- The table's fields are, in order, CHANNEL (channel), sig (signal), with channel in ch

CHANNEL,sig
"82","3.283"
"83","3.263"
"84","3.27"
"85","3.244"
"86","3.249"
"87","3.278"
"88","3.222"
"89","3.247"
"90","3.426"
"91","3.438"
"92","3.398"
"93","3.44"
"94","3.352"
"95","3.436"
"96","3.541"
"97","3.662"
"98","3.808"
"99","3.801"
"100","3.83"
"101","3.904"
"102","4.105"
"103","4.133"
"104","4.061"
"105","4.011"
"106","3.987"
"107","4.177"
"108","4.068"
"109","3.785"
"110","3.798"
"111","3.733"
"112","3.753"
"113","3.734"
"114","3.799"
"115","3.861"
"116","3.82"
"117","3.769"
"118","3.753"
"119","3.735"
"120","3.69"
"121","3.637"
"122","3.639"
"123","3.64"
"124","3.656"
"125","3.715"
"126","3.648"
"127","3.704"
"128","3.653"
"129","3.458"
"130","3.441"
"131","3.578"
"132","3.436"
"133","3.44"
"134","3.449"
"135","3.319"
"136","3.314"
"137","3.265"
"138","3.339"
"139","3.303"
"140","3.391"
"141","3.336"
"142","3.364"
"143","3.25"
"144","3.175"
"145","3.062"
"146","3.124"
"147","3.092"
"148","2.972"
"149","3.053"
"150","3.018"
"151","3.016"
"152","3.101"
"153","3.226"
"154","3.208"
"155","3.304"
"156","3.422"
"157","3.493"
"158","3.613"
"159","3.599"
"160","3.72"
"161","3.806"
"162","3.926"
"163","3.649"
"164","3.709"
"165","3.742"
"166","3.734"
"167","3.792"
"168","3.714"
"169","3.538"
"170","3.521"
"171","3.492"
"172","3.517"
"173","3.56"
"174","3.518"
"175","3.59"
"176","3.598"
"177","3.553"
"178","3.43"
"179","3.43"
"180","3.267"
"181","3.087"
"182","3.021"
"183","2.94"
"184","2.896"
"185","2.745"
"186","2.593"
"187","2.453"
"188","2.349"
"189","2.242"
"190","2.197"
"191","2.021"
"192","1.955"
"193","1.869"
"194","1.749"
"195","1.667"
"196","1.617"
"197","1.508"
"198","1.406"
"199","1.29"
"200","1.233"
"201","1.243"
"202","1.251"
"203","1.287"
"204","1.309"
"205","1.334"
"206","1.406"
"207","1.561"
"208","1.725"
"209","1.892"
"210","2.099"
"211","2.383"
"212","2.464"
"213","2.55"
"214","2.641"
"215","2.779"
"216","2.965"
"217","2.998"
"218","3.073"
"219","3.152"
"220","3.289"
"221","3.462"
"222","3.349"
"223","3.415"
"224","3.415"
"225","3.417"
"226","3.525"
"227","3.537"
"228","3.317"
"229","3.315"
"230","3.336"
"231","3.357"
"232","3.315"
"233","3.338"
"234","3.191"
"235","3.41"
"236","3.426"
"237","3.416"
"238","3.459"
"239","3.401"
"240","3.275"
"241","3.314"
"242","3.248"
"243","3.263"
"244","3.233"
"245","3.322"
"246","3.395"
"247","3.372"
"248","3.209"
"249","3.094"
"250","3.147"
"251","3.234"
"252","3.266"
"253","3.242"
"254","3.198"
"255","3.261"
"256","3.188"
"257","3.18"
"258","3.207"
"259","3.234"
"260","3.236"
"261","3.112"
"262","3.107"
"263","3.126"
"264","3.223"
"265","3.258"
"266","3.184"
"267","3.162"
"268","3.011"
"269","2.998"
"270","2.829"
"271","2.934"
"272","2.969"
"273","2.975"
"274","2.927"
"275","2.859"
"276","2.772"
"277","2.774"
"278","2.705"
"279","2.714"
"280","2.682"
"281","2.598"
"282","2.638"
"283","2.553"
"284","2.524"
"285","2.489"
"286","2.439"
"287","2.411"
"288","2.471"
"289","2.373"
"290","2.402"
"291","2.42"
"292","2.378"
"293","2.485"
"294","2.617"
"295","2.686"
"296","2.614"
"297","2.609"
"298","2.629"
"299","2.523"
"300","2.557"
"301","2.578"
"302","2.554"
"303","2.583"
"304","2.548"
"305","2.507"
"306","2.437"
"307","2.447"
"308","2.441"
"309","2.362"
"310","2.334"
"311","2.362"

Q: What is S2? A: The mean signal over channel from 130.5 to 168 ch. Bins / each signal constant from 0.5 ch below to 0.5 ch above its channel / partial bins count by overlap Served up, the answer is 3.39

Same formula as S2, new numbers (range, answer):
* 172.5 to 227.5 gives 2.51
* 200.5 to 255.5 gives 2.91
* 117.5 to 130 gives 3.65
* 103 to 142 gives 3.66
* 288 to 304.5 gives 2.53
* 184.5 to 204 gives 1.81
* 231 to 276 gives 3.2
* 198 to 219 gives 1.99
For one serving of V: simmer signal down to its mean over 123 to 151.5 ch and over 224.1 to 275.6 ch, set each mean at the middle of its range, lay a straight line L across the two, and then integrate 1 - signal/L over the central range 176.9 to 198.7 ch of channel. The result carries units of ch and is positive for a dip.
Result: 5.8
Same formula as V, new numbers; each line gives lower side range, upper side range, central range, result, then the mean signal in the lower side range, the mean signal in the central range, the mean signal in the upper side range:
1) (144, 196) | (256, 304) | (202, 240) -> 1.6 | 3.12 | 2.83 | 2.77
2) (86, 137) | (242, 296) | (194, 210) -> 8.7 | 3.66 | 1.48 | 2.93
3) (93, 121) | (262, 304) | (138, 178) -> 0.7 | 3.81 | 3.43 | 2.72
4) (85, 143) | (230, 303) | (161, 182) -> -1.2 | 3.62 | 3.56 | 2.96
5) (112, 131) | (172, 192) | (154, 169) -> -2.0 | 3.69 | 3.64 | 2.96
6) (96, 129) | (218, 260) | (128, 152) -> 2.8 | 3.81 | 3.27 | 3.31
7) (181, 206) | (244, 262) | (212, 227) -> -3.8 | 1.94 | 3.14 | 3.23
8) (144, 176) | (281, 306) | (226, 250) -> -3.5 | 3.44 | 3.33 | 2.52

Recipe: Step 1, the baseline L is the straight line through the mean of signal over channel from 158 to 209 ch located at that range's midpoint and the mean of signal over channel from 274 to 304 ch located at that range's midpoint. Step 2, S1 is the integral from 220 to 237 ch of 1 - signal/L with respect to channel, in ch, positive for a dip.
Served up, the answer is -4.85 ch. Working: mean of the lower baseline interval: 2.67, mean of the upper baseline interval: 2.58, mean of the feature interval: 3.38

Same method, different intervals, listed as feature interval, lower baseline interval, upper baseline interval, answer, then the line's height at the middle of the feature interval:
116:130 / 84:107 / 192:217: -2.2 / 3.17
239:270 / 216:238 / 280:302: -2.3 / 2.99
